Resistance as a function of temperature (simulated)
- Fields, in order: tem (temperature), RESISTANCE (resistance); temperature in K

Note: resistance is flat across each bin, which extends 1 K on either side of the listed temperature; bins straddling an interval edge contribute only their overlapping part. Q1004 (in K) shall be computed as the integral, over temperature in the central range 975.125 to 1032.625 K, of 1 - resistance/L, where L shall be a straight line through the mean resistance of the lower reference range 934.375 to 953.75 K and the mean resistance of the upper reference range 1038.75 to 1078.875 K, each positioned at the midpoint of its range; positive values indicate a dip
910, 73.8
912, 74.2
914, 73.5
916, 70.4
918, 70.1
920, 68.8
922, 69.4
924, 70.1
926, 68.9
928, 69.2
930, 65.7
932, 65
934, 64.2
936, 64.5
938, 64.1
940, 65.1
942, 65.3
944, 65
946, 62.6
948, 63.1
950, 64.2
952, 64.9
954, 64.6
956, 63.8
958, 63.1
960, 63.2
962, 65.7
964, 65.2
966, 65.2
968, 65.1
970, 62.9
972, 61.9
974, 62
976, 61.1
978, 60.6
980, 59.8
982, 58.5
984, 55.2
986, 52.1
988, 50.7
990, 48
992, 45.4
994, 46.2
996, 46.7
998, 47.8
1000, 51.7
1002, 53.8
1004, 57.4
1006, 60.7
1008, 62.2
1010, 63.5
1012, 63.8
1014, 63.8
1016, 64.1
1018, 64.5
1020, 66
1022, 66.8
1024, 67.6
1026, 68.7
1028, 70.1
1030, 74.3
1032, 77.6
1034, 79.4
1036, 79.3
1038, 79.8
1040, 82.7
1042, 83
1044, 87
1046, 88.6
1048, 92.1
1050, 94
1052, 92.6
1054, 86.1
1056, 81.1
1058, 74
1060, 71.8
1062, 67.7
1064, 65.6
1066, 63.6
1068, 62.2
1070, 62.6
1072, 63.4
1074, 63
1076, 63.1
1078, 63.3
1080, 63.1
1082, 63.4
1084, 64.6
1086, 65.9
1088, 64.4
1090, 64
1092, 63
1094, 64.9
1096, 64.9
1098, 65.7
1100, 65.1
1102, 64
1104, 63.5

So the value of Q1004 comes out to 8.8 K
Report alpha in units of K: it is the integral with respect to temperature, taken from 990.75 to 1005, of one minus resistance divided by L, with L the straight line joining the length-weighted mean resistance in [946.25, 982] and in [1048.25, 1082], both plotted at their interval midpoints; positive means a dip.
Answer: 3.5 K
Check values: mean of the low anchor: 63.2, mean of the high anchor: 71.3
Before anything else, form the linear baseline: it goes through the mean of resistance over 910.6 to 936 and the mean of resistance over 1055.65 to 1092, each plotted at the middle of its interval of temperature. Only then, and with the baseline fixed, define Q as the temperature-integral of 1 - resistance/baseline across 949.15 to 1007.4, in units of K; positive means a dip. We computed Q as 8.2 K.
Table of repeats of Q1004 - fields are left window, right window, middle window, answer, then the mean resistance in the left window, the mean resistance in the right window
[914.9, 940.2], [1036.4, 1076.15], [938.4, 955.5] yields 1.11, 67.4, 76.5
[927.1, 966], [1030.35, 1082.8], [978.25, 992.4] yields 3.05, 64.7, 75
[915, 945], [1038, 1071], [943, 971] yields 2.15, 67.1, 78.5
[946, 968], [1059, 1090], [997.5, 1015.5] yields 1.57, 64.3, 64.5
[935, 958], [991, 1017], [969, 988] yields 0.24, 64.2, 55.9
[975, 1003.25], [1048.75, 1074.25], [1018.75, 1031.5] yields -1.24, 52.7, 73.4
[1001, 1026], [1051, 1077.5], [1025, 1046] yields -3.92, 63.1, 70.4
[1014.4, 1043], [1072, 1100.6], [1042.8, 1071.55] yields -3.68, 72.9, 64.1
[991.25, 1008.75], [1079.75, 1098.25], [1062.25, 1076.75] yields -0.43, 52.4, 64.4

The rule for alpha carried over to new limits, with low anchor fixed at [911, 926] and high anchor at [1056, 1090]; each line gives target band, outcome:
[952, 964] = 0.9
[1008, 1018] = 0.6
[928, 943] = 1.1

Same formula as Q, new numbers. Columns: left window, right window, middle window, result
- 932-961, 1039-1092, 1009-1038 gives 0.03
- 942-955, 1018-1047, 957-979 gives 1.19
